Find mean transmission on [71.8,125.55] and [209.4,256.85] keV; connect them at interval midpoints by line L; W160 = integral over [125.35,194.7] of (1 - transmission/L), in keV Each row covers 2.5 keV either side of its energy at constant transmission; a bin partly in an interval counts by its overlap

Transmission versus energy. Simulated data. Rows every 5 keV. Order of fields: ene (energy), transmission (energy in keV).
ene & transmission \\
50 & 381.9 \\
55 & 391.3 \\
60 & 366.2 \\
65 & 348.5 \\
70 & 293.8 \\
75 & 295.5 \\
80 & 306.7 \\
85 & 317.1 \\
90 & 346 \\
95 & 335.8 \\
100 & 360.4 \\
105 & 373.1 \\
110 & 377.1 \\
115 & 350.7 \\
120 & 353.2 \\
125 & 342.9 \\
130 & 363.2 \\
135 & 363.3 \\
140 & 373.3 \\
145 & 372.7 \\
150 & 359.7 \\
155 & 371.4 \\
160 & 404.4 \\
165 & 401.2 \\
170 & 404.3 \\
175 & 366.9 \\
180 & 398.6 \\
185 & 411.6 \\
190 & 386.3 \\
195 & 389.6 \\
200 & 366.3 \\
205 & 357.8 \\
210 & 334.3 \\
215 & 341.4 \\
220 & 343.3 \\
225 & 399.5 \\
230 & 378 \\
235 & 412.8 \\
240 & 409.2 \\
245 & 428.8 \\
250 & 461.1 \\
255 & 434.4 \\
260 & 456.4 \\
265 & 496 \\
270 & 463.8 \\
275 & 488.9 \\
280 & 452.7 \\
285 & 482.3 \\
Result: -2.9 keV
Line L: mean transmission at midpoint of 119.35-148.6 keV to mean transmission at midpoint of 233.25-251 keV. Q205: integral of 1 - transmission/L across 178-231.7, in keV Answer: 4.03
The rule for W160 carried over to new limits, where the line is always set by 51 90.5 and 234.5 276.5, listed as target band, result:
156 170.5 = -0.3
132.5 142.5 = 0.2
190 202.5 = 1.0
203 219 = 3.0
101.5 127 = 0.1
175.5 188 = 0.2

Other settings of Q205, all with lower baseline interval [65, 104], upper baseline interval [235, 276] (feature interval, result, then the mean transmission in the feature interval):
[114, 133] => 0.1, 353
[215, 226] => 1.7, 361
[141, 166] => -0.2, 380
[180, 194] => 0.1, 398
